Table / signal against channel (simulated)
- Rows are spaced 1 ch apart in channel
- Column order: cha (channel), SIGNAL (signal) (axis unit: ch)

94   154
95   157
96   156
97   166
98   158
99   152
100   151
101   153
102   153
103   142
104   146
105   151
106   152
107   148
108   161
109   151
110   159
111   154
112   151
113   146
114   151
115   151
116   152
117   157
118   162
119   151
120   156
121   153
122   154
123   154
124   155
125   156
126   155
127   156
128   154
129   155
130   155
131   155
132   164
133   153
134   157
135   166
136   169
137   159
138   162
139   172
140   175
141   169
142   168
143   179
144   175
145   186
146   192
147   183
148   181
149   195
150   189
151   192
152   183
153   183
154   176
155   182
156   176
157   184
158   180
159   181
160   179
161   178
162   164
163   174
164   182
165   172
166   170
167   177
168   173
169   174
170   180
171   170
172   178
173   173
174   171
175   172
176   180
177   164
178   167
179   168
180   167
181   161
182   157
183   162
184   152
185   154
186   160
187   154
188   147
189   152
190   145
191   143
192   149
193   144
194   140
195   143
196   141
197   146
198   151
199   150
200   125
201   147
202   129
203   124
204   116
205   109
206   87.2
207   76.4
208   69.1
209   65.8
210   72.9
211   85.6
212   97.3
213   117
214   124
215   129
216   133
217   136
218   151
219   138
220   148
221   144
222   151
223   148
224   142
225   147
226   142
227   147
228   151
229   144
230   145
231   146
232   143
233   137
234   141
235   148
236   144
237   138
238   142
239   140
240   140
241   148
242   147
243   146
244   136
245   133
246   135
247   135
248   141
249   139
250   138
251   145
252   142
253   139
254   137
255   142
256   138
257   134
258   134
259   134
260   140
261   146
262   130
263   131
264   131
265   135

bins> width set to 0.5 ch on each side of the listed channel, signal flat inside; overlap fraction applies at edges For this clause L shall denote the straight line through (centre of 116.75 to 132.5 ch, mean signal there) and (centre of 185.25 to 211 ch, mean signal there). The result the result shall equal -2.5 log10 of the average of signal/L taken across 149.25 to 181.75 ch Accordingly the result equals -0.25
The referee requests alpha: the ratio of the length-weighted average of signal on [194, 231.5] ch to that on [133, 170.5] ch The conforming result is 0.72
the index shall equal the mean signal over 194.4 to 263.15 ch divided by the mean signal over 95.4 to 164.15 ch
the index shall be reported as 0.8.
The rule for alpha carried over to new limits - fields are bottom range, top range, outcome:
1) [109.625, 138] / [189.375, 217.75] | 0.78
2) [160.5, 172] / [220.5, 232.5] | 0.84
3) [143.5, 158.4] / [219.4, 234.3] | 0.79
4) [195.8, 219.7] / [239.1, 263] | 1.18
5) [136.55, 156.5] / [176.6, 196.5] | 0.86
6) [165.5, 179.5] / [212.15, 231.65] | 0.81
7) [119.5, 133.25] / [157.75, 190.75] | 1.08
